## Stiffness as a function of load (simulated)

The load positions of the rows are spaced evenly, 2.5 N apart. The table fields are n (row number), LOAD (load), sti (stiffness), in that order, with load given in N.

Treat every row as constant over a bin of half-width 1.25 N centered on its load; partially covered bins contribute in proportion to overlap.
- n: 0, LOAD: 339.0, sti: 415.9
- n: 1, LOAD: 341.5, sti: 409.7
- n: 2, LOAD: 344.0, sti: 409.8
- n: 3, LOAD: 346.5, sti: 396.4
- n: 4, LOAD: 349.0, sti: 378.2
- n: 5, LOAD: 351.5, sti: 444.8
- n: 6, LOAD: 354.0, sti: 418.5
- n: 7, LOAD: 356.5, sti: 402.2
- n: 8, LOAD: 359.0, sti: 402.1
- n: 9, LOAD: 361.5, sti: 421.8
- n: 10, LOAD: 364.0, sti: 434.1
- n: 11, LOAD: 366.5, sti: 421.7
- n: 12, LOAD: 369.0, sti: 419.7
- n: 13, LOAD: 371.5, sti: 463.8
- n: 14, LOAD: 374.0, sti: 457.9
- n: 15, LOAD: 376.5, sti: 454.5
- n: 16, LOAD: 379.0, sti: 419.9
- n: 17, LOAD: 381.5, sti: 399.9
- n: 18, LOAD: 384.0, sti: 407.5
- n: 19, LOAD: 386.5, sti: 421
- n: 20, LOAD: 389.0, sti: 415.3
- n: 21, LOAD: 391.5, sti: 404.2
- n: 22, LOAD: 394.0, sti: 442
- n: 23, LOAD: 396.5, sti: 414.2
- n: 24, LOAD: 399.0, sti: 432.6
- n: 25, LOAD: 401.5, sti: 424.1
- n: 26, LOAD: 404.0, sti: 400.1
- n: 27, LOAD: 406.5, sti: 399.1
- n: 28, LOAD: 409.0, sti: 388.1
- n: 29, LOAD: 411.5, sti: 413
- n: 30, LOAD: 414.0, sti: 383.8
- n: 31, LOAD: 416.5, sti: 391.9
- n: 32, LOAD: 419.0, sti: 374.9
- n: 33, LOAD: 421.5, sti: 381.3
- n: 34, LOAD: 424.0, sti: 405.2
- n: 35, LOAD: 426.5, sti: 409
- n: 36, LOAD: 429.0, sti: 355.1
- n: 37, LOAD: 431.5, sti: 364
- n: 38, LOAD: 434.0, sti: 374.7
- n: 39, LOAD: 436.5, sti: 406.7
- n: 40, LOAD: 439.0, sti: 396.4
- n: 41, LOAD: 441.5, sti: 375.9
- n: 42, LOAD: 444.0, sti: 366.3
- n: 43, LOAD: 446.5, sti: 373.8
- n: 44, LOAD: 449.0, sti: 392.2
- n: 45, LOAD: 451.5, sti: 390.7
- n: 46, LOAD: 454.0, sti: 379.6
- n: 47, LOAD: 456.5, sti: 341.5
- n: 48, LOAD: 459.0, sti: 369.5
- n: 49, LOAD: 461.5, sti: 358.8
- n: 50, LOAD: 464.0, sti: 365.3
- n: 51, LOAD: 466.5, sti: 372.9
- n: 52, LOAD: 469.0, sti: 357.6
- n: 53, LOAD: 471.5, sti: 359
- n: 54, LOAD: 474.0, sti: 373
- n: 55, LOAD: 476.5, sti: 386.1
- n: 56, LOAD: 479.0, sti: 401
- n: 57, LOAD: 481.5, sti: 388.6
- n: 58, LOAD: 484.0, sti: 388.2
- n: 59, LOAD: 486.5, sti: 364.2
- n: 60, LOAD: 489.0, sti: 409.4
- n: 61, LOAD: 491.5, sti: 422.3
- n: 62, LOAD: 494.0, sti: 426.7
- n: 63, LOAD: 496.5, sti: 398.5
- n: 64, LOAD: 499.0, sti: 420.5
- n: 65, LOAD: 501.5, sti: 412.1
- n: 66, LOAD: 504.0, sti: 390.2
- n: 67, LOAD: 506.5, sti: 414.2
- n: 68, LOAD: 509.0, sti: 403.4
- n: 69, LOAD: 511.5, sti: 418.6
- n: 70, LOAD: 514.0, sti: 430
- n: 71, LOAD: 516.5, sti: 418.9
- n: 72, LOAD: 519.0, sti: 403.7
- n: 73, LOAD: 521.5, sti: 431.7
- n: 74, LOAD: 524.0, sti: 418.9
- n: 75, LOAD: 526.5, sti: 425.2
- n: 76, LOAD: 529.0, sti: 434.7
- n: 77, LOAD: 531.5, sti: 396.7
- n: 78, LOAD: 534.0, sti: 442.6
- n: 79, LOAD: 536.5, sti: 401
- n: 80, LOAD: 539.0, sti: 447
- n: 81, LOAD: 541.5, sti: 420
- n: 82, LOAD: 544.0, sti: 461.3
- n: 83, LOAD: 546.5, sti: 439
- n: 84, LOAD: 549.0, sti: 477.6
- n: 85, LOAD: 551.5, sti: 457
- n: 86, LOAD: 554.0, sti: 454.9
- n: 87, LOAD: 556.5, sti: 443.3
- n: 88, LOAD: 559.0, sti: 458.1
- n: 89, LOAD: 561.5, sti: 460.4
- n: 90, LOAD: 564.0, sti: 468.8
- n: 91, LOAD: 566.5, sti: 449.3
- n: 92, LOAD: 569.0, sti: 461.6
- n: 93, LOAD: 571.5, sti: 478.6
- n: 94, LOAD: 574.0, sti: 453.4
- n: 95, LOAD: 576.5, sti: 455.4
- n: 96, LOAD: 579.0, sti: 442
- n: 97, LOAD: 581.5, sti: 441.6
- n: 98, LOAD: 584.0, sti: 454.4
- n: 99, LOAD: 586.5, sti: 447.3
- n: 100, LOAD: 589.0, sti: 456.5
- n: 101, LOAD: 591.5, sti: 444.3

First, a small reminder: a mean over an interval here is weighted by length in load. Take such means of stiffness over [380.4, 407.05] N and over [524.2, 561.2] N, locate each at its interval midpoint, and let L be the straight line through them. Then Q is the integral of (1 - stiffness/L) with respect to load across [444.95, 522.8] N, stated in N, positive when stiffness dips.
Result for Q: 6.9 N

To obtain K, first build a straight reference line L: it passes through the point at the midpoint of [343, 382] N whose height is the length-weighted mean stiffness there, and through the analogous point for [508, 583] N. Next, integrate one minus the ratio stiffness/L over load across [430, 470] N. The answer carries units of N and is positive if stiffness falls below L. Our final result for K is 5.2 N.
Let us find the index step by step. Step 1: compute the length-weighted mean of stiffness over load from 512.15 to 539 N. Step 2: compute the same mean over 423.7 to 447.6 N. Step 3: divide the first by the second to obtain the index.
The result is 1.10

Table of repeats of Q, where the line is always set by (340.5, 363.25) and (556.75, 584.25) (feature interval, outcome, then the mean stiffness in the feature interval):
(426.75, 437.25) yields 1.2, 377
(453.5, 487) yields 4.9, 372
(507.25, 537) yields 1.8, 419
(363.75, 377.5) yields -0.9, 442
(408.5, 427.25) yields 1.4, 393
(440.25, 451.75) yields 1.4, 379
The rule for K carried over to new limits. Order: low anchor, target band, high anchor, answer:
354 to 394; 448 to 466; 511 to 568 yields 2.50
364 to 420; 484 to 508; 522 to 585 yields 1.64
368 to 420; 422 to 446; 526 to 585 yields 2.28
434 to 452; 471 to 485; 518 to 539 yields 0.56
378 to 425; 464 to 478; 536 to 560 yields 1.83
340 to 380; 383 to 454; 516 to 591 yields 5.36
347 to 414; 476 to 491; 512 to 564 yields 1.36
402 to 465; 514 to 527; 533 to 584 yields 0.30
